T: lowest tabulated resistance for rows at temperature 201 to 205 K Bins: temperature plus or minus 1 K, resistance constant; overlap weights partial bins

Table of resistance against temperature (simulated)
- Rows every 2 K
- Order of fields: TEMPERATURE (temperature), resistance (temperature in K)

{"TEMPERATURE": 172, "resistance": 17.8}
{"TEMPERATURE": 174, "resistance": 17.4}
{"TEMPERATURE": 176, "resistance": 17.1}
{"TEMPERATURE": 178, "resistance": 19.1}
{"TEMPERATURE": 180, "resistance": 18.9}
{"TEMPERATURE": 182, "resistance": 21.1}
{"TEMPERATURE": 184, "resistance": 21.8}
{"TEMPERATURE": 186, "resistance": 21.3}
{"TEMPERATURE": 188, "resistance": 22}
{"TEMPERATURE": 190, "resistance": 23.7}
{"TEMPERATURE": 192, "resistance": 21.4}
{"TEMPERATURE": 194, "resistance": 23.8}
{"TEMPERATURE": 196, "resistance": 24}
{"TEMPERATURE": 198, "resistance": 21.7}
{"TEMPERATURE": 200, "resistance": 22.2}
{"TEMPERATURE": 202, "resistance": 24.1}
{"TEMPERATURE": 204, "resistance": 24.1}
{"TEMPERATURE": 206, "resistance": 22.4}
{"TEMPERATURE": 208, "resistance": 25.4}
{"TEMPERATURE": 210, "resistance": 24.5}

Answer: 24.1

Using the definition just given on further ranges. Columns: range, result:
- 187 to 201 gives 21.4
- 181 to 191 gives 21.1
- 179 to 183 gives 18.9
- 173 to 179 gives 17.1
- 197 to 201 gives 21.7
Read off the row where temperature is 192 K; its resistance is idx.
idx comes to 21.4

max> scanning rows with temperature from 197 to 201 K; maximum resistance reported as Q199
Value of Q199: 22.2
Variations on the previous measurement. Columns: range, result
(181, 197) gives 24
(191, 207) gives 24.1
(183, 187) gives 21.8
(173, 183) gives 21.1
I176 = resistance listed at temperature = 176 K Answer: 17.1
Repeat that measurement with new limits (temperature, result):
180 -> 18.9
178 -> 19.1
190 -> 23.7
